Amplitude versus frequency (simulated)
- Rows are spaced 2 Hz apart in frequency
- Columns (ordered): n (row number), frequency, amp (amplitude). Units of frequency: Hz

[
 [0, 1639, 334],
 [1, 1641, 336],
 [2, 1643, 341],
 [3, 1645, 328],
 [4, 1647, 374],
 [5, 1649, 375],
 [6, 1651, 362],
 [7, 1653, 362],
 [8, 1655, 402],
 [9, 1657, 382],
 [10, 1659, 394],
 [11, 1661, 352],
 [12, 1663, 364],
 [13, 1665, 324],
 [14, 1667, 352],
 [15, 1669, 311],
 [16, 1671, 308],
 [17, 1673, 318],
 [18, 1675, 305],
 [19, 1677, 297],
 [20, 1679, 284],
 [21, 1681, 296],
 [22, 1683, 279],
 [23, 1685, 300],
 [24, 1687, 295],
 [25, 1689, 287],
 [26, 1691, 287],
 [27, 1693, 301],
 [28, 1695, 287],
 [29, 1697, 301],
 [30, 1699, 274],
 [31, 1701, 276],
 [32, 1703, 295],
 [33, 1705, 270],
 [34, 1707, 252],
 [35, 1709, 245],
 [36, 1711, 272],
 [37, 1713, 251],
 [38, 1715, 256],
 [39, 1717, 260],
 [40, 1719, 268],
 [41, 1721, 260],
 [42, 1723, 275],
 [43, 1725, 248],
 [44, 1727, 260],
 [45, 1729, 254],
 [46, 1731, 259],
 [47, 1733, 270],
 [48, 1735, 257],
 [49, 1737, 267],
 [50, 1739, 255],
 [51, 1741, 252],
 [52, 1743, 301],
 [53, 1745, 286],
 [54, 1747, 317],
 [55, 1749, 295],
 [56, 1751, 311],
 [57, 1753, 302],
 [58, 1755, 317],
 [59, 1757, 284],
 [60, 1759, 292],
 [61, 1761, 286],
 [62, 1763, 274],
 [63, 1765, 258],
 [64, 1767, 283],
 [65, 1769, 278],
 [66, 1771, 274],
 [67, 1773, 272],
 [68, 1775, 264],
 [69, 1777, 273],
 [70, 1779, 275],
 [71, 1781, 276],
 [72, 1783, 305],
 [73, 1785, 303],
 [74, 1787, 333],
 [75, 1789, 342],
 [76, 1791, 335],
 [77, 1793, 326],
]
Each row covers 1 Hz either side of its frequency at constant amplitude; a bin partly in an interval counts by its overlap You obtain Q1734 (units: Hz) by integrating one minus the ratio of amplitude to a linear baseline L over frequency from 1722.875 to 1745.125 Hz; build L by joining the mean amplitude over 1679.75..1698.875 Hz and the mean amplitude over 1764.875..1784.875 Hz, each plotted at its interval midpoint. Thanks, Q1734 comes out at 1.6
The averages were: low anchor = 292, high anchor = 278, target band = 264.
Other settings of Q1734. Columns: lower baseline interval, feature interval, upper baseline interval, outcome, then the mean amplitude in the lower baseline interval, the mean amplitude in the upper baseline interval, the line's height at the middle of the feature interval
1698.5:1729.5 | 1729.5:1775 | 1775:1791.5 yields 0.62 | 263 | 302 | 285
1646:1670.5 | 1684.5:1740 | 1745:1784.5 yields 9.10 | 362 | 286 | 323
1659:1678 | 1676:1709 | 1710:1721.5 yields 1.05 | 329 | 261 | 295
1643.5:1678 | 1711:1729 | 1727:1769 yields 2.49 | 348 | 280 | 302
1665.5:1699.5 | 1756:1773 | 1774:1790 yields 1.07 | 300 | 296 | 297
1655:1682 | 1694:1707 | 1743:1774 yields 1.46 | 332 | 289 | 317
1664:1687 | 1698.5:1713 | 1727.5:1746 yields 0.96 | 306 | 267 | 287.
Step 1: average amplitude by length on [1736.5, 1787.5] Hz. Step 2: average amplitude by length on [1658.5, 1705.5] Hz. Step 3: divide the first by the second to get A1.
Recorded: 0.93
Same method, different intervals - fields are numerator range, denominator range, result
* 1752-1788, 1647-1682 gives 0.84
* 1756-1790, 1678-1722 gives 1.03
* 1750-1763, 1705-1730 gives 1.15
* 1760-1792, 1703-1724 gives 1.10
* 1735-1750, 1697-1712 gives 1.03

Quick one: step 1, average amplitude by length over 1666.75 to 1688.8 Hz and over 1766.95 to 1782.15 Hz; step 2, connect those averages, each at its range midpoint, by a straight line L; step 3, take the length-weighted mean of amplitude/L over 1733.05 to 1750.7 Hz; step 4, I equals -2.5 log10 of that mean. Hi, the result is 0.01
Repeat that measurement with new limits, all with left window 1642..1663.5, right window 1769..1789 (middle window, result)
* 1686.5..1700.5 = 0.179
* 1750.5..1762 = 0.017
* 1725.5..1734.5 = 0.222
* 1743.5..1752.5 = 0.020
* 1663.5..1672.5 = 0.101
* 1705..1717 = 0.275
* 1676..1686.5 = 0.197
